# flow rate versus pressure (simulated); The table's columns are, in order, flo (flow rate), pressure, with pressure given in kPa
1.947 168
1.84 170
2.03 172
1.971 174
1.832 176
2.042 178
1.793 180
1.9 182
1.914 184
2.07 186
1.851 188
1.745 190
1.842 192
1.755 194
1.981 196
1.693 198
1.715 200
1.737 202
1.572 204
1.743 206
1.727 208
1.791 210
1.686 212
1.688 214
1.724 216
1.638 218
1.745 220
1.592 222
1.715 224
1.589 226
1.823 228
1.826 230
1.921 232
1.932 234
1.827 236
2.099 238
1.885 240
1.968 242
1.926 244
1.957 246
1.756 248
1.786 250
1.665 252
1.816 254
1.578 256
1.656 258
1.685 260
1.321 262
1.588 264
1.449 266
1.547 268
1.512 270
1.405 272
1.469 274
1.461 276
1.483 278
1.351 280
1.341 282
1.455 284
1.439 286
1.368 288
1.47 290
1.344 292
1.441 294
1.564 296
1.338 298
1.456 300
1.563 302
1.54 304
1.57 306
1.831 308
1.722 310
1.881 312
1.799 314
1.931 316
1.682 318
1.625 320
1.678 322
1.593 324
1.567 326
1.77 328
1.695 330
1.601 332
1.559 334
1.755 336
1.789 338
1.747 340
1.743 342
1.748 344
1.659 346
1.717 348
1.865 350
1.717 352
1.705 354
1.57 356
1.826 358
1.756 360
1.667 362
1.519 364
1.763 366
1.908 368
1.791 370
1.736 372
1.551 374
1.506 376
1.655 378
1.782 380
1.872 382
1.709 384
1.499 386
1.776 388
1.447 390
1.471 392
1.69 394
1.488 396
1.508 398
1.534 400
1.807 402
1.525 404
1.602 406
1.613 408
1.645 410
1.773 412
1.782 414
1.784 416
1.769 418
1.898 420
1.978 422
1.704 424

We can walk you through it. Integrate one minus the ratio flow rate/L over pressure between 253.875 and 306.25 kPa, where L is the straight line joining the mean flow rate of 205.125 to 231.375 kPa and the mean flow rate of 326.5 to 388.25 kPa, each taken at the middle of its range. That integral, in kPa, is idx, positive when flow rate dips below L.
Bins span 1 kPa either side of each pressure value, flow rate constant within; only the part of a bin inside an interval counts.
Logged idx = 7.03 kPa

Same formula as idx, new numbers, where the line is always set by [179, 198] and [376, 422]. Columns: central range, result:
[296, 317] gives 1.1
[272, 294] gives 4.4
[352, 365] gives 0.2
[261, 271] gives 1.7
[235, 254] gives -0.6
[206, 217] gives 0.7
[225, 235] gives 0.0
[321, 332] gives 0.5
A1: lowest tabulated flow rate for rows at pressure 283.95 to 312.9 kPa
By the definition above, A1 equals 1.338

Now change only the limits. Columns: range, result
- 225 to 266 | 1.321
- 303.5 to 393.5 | 1.447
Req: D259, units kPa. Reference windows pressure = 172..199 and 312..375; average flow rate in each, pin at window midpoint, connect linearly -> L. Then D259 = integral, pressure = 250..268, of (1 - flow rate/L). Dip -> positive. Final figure 2.0 kPa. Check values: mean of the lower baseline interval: 1.88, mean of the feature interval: 1.6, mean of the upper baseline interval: 1.71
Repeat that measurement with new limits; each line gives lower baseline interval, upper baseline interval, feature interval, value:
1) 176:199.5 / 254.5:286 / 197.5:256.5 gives -3.2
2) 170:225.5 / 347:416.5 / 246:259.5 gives 0.2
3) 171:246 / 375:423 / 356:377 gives 0.0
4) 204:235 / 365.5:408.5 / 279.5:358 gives 2.7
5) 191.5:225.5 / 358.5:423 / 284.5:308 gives 3.1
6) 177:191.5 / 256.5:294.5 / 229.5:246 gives -2.9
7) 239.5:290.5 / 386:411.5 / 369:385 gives -1.1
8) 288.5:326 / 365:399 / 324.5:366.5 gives -1.7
